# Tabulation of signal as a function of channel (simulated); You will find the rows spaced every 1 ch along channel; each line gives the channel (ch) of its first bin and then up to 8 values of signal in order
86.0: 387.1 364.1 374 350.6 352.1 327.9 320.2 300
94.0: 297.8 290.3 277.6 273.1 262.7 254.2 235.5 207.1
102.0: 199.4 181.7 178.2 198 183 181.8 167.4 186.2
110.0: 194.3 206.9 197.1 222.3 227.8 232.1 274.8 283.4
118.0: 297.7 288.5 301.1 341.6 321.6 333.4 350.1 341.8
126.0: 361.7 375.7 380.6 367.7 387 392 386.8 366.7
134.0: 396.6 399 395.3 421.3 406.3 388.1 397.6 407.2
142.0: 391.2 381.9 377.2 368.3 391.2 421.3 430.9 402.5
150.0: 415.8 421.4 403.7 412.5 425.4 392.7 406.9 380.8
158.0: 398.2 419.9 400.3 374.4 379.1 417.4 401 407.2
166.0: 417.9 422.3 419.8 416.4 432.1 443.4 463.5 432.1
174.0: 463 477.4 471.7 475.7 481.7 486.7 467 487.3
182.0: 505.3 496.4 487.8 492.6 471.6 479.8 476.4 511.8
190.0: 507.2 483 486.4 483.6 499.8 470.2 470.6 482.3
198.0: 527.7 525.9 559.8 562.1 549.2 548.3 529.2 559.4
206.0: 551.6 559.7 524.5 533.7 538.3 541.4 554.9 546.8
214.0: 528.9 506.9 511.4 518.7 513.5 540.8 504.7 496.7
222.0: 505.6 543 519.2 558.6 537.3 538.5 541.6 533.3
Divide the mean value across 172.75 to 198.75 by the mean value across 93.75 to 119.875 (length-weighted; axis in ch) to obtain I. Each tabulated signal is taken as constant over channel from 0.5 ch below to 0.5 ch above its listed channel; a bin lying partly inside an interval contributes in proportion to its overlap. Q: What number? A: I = 2.10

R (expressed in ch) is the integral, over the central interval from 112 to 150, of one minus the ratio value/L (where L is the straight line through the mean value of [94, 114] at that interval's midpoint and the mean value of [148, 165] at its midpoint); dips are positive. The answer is -4.9 ch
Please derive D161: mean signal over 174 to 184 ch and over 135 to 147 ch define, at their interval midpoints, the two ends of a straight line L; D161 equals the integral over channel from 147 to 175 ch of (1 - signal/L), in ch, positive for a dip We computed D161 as 1.6 ch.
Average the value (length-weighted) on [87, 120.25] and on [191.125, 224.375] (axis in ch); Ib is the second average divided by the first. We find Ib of 2.06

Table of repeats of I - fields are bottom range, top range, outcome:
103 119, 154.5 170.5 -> 1.87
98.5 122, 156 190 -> 1.95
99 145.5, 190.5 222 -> 1.71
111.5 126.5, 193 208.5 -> 1.81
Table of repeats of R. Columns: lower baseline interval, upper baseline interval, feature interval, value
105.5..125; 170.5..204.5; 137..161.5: -2.4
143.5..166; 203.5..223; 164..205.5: -1.3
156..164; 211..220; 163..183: -1.1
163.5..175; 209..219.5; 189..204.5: -0.6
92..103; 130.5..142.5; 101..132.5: 5.5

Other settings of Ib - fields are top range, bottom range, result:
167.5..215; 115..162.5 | 1.33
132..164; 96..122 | 1.71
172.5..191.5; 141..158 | 1.20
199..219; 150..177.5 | 1.28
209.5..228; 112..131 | 1.68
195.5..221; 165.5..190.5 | 1.14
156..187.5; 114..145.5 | 1.24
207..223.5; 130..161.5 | 1.32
